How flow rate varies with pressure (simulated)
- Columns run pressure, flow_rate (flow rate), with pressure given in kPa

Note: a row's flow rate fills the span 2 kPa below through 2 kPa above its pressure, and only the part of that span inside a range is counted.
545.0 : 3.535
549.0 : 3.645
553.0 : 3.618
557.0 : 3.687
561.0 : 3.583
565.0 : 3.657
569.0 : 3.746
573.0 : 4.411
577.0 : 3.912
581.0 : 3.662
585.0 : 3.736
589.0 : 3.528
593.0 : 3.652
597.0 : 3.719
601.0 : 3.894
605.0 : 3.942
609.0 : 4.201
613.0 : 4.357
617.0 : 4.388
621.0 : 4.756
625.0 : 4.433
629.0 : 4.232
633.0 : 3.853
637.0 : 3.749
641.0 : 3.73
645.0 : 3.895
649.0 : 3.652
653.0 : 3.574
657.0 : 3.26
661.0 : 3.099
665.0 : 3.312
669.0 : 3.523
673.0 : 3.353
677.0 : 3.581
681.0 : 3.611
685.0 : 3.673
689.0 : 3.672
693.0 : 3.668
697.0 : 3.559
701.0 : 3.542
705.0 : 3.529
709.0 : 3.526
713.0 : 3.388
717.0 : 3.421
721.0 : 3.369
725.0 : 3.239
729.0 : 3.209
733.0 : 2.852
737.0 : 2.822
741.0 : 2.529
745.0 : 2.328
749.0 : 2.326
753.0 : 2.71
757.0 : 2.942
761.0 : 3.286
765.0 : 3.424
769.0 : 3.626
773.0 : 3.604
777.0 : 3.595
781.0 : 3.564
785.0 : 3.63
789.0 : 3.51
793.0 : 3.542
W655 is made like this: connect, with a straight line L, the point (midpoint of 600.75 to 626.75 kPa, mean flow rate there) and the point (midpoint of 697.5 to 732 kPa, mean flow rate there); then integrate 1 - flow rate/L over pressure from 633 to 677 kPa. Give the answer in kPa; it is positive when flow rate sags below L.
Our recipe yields 4.50 kPa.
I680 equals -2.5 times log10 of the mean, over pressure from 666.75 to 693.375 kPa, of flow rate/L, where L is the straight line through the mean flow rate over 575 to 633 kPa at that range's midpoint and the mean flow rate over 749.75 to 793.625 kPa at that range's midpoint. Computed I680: 0.04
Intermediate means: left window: 4.02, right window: 3.37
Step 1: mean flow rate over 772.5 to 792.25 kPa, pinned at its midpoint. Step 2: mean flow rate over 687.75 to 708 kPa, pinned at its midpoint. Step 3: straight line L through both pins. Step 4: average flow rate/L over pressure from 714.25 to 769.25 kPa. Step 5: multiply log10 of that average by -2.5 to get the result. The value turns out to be 0.20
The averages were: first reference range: 3.59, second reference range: 3.58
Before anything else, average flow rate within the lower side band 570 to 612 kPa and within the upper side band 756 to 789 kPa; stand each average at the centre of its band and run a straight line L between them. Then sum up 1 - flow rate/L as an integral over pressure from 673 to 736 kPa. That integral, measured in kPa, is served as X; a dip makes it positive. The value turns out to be 3.2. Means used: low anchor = 3.87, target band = 3.44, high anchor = 3.48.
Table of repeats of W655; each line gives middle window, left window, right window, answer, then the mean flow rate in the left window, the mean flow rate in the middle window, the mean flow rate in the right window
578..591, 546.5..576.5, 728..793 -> 0.1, 3.77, 3.66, 3.13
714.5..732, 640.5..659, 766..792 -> 1.5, 3.61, 3.29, 3.58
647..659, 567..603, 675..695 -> 0.6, 3.81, 3.5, 3.64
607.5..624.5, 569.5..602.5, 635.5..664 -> -3.4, 3.81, 4.43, 3.55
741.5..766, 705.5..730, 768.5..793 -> 4.9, 3.38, 2.79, 3.58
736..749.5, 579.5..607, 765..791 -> 4.2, 3.73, 2.5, 3.58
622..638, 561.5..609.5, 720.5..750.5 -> -2.8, 3.82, 4.13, 2.82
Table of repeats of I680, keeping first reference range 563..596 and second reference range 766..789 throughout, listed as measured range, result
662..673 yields 0.099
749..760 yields 0.285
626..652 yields -0.039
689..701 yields 0.018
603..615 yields -0.113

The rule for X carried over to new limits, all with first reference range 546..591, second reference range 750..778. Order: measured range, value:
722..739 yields 1.52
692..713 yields -0.78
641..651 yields -0.60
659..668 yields 0.69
